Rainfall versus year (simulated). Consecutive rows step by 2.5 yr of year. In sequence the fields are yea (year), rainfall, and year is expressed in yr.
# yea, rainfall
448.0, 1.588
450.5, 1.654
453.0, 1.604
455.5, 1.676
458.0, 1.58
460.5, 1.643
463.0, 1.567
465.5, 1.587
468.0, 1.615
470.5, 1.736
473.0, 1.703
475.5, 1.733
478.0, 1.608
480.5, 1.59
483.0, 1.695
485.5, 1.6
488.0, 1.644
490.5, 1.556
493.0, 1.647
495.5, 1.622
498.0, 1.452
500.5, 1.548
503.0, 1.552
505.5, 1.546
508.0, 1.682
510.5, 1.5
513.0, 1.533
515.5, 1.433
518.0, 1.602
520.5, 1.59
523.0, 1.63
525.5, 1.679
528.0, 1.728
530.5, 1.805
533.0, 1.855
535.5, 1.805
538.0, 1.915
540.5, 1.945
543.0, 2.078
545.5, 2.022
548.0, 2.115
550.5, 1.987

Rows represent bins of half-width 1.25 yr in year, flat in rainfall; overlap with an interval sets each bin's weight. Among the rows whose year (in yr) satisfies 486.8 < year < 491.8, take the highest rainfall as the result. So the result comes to 1.644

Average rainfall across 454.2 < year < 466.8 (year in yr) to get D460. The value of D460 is 1.61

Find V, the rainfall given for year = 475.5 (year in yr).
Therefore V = 1.733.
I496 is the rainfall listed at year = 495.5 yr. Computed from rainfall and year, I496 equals 1.622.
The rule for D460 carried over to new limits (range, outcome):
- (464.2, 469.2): 1.6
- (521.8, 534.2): 1.74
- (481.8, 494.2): 1.63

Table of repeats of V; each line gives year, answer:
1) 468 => 1.615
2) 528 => 1.728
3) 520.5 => 1.59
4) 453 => 1.604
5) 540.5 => 1.945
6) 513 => 1.533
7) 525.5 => 1.679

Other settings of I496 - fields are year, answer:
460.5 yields 1.643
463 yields 1.567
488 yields 1.644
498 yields 1.452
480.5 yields 1.59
